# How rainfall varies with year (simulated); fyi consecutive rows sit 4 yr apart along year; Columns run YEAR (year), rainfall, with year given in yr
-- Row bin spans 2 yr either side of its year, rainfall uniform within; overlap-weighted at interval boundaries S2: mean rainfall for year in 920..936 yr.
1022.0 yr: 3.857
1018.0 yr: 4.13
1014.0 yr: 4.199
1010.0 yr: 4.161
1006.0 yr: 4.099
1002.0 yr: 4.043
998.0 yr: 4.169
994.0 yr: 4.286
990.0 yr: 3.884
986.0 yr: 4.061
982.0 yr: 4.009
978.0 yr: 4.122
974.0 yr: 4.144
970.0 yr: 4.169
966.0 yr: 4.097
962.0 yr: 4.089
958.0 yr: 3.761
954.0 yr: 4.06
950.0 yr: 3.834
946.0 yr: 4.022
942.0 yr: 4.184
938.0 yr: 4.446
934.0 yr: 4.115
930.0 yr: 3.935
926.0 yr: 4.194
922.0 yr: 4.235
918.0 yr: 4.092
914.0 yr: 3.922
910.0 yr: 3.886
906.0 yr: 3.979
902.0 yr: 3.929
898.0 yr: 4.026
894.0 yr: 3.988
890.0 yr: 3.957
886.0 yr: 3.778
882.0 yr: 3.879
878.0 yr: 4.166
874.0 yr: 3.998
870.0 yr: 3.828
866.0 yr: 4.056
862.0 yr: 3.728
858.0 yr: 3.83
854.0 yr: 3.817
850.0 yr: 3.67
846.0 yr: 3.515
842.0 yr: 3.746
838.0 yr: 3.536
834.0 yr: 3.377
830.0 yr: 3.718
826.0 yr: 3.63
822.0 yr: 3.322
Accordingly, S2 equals 4.12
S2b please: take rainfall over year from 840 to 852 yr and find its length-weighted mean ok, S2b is 3.64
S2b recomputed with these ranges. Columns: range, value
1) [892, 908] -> 3.98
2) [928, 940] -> 4.17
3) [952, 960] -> 3.91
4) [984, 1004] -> 4.09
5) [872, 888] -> 3.96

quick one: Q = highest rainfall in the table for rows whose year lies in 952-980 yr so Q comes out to 4.169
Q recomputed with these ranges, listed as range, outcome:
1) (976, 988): 4.122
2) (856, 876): 4.056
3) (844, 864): 3.83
